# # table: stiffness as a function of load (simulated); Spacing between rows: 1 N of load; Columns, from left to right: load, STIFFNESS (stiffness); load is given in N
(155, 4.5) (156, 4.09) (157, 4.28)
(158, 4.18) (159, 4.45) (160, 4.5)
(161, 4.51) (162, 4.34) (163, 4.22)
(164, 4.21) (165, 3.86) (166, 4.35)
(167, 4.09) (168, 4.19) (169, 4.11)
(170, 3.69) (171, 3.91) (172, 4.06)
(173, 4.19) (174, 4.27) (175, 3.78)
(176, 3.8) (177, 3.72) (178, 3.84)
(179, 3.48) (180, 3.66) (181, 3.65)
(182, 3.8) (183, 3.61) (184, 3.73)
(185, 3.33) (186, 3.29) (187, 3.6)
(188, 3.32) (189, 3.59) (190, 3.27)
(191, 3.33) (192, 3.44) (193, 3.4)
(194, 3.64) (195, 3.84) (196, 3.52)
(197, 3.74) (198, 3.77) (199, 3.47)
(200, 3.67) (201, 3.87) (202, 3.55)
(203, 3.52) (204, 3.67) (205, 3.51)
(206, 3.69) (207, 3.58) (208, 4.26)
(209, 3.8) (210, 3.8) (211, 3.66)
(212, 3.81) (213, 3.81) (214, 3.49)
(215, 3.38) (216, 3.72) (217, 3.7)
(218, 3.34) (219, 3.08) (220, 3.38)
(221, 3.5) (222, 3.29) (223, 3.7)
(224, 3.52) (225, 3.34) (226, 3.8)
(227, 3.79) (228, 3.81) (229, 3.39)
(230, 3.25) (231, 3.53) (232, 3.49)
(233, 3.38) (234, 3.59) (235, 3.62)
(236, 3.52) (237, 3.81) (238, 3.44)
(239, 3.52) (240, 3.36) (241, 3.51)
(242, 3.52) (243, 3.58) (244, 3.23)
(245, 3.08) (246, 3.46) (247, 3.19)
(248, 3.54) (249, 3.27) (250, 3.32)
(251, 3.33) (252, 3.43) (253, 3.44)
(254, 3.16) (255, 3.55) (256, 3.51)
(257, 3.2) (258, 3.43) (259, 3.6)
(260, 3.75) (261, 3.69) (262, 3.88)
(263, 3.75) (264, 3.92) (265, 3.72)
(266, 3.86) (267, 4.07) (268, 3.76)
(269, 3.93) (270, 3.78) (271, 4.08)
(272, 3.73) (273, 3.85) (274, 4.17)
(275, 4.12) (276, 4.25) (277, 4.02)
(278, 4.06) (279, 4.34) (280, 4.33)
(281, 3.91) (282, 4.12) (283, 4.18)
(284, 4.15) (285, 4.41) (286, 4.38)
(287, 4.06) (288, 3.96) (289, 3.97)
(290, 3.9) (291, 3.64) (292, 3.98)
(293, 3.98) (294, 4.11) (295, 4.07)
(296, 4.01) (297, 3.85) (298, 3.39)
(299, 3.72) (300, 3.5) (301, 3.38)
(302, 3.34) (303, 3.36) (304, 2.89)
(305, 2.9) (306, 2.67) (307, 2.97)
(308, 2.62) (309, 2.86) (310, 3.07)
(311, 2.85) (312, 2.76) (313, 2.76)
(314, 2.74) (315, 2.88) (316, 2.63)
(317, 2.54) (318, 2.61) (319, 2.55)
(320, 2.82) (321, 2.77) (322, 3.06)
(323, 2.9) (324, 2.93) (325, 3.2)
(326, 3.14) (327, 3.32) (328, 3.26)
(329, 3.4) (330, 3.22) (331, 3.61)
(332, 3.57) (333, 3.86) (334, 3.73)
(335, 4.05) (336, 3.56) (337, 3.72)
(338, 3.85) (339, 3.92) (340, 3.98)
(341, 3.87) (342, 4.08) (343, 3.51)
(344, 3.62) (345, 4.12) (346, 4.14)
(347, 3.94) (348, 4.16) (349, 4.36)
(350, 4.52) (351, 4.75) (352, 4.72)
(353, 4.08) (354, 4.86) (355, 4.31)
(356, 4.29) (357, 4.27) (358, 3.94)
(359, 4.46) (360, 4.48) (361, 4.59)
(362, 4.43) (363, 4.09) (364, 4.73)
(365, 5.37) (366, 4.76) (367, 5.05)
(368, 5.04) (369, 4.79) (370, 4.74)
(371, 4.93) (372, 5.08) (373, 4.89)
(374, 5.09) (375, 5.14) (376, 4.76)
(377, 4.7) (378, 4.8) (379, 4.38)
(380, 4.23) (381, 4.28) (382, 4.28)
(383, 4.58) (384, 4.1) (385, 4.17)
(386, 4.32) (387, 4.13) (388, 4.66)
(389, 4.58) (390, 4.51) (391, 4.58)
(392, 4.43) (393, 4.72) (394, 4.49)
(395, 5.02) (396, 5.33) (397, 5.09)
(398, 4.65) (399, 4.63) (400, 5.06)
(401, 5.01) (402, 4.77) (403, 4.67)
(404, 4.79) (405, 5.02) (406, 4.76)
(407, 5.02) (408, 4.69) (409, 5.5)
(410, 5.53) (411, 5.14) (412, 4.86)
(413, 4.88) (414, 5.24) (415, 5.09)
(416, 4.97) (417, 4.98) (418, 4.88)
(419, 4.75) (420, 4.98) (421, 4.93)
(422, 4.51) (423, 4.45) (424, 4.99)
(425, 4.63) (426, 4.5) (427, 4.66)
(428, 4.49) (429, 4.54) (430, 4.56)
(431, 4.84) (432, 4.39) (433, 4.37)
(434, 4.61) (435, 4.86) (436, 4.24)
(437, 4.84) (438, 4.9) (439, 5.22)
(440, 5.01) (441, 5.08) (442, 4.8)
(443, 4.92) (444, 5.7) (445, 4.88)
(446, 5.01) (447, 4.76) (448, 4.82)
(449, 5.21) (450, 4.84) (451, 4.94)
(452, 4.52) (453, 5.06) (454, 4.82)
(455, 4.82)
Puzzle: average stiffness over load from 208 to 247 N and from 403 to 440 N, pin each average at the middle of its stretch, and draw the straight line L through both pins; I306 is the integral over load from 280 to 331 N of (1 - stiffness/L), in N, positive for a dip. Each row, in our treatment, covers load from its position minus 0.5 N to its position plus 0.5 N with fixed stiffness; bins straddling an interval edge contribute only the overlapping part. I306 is 8.5 N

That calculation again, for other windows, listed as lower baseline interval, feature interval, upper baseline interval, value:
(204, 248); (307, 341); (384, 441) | 8.2 N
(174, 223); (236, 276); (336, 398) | 3.0 N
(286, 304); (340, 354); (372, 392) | 0.2 N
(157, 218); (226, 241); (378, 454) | 1.7 N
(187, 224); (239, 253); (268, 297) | 1.6 N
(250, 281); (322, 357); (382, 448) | 3.7 N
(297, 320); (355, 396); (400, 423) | -3.5 N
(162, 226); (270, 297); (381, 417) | 0.7 N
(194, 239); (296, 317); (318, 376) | 4.5 N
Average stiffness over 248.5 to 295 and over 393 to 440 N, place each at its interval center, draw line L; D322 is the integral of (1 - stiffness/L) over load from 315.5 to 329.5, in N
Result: 4.2 N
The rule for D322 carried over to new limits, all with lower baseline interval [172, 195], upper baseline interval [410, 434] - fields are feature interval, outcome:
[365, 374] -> -0.8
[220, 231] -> 0.9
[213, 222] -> 0.8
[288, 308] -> 3.0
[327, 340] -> 2.1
